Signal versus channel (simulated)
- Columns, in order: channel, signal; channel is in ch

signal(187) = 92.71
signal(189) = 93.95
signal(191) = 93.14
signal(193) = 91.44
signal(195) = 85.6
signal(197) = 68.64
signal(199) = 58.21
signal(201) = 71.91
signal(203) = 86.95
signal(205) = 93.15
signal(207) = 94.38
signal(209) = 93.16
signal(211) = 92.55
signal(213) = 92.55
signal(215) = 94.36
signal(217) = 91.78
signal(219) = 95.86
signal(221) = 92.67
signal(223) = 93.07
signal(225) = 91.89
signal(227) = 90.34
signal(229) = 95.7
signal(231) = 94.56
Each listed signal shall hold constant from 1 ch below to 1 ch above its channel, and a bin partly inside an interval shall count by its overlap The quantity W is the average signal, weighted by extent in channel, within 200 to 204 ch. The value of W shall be 79.4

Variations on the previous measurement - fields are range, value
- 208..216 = 93.2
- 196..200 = 63.4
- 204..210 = 93.6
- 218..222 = 94.3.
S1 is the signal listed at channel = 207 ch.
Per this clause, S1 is 94.38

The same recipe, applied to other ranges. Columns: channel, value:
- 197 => 68.64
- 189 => 93.95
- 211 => 92.55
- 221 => 92.67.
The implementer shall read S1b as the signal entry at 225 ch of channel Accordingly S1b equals 91.89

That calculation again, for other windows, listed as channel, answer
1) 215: 94.36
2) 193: 91.44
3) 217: 91.78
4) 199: 58.21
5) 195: 85.6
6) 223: 93.07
